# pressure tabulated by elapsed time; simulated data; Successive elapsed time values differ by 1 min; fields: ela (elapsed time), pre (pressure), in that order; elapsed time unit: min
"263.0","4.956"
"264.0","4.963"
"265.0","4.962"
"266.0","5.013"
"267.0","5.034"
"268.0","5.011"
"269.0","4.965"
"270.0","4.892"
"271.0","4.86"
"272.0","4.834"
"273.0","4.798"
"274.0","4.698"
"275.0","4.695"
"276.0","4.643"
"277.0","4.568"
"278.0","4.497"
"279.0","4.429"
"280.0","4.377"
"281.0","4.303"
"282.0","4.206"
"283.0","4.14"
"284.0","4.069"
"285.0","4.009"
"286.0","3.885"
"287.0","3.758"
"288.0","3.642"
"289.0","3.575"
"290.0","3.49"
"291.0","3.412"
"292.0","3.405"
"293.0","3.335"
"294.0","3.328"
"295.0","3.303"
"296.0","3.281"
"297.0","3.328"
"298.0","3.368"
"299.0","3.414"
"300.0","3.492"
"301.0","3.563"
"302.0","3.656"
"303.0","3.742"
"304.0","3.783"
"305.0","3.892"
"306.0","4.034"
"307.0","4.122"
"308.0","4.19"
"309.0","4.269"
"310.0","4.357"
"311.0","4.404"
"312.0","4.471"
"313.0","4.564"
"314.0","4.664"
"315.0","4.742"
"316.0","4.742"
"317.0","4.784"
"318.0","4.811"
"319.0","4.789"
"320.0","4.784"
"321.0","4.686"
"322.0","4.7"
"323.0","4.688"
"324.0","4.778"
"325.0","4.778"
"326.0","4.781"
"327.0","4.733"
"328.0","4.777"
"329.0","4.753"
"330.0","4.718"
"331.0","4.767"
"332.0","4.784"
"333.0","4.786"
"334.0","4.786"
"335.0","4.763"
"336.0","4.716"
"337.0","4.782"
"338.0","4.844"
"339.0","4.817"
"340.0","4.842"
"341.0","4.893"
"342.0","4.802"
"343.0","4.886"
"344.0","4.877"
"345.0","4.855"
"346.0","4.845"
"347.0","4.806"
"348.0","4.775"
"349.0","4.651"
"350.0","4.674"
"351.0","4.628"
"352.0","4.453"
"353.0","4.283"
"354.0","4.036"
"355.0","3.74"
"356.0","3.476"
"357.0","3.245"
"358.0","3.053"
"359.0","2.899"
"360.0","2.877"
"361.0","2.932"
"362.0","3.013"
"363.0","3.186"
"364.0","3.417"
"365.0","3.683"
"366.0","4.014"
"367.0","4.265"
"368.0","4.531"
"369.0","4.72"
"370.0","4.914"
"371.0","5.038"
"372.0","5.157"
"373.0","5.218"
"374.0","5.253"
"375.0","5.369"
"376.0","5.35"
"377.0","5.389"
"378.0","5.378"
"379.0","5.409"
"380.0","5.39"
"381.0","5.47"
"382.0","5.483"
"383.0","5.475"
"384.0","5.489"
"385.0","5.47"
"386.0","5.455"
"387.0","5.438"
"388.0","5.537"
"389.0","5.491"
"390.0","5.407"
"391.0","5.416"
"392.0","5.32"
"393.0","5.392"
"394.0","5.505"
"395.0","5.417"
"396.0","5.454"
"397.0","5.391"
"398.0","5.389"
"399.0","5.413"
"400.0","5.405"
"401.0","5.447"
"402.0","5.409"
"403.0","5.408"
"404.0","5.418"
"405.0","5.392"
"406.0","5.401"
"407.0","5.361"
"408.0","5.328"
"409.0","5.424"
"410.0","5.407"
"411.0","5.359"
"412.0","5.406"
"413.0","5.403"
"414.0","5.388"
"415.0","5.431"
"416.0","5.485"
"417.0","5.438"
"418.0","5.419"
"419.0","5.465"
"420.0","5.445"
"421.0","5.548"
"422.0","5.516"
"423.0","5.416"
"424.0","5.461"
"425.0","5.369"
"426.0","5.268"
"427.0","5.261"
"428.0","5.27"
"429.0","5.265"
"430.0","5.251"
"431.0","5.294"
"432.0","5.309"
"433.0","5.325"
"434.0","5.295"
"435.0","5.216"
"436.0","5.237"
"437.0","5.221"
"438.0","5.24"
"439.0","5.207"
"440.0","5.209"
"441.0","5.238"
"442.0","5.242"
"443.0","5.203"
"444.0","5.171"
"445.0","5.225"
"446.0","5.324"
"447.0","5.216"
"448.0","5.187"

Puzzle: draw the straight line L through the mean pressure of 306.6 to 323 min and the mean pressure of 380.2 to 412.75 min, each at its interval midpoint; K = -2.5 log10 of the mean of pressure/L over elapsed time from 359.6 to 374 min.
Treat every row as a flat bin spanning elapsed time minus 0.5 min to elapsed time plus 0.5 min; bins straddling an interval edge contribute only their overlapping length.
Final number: 0.24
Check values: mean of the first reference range 4.57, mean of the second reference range 5.42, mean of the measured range 4.12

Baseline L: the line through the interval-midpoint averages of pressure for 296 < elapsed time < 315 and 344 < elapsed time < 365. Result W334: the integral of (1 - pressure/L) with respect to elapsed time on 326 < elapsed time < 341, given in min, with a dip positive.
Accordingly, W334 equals -3.23 min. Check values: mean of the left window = 3.96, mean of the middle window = 4.78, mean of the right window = 3.91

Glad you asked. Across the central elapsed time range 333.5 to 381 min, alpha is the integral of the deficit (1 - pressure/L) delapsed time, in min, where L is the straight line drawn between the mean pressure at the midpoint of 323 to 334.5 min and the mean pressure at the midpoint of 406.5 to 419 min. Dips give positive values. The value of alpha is 4.8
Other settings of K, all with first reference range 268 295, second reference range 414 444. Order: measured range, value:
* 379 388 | -0.101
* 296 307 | 0.193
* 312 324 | -0.059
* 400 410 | -0.053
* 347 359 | 0.164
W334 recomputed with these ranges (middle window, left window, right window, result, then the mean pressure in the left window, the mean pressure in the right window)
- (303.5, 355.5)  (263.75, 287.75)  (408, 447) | 2.33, 4.55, 5.33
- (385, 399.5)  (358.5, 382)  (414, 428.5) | -1.61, 4.49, 5.41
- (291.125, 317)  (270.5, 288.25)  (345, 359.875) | 2.22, 4.37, 4.11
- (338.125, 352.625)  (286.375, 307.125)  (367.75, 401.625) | -0.73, 3.56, 5.34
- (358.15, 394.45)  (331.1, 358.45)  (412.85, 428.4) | 0.77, 4.53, 5.41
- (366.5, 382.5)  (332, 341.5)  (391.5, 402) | 0.13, 4.8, 5.41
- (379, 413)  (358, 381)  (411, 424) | -3.06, 4.42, 5.44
